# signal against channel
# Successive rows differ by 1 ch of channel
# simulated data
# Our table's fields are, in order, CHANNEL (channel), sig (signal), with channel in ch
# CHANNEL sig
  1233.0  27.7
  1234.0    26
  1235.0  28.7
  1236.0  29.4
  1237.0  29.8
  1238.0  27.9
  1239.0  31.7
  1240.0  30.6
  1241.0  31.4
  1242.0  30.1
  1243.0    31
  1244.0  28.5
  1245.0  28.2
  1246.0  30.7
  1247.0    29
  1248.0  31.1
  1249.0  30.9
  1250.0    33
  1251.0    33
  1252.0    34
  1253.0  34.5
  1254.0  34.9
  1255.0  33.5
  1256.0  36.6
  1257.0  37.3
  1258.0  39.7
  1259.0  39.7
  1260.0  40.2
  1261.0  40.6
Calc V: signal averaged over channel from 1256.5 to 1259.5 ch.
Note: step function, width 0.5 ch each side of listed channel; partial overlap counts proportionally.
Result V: 38.9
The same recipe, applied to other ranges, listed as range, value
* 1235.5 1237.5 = 29.6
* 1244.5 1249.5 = 30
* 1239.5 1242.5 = 30.7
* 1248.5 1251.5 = 32.3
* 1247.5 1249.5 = 31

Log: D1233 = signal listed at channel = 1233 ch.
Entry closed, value 27.7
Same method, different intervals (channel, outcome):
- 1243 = 31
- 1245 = 28.2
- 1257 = 37.3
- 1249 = 30.9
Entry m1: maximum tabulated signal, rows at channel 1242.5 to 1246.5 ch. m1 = 31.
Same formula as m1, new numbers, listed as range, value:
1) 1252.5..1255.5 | 34.9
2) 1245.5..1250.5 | 33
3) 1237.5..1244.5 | 31.7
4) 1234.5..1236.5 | 29.4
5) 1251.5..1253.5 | 34.5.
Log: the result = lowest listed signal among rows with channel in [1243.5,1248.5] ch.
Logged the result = 28.2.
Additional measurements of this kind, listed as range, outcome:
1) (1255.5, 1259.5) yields 36.6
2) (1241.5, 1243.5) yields 30.1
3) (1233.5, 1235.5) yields 26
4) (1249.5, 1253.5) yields 33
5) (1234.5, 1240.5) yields 27.9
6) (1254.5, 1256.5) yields 33.5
